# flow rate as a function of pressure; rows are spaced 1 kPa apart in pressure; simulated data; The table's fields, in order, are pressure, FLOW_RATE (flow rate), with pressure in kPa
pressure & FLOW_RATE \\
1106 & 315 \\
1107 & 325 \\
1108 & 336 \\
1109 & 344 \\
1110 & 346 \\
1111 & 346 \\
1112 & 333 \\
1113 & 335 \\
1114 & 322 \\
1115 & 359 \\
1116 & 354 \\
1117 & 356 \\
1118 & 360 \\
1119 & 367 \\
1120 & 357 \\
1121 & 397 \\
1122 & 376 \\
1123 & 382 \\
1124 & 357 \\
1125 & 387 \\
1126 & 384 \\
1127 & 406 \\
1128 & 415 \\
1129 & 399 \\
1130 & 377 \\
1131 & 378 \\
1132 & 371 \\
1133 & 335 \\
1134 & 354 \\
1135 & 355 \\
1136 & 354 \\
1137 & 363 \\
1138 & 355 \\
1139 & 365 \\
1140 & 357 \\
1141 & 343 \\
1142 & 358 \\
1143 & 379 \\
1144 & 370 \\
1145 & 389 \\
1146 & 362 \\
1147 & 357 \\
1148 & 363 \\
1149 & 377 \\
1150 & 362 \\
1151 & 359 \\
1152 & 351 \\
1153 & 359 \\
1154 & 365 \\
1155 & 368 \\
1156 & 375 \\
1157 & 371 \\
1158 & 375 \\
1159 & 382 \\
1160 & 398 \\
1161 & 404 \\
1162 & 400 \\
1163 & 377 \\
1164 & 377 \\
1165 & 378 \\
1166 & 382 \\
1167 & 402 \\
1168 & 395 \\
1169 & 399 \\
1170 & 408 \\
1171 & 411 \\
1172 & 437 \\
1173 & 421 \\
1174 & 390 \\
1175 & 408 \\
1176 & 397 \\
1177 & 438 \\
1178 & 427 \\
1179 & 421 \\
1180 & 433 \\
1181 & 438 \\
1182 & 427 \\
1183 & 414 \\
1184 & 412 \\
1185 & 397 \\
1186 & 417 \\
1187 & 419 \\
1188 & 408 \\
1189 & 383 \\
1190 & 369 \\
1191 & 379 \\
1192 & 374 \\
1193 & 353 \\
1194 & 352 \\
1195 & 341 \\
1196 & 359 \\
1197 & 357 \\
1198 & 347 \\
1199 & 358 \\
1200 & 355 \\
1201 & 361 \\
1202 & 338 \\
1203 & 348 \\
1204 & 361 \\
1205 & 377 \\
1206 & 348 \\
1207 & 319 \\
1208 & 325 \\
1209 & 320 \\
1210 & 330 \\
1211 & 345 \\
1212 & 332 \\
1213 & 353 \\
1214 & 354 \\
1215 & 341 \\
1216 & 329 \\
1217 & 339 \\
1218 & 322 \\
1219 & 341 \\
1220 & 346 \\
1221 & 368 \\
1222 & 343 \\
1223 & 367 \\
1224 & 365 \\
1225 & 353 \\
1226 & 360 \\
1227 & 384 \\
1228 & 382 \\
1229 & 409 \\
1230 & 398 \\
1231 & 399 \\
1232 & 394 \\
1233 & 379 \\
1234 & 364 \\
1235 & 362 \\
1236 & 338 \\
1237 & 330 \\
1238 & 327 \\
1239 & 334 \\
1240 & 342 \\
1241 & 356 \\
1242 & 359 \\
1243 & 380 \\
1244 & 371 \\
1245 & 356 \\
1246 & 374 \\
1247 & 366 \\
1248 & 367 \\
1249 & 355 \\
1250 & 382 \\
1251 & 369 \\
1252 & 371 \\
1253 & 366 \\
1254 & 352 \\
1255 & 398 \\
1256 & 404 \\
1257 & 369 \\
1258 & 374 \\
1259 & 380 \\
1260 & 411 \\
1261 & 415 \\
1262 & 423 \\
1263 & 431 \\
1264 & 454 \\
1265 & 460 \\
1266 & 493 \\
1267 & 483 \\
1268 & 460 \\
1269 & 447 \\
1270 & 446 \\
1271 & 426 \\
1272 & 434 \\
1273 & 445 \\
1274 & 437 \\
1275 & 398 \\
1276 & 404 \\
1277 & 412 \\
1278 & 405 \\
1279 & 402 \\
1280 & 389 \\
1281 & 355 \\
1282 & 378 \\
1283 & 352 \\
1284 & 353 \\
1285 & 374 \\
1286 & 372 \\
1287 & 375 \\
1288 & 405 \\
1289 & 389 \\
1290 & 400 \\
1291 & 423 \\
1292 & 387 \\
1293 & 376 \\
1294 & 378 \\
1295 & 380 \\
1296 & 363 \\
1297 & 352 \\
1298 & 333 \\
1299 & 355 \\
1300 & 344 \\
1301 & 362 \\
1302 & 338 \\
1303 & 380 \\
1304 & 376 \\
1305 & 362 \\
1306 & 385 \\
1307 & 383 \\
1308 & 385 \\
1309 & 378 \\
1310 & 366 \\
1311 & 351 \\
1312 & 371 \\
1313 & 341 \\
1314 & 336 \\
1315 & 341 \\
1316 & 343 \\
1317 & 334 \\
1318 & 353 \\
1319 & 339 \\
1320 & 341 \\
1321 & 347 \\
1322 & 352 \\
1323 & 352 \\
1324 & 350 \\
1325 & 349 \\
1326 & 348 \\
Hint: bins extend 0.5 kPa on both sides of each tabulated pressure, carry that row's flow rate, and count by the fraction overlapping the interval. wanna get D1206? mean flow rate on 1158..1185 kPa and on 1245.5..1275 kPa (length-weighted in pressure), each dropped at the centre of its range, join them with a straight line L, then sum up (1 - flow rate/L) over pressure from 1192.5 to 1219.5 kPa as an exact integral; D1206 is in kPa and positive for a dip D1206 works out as 4.2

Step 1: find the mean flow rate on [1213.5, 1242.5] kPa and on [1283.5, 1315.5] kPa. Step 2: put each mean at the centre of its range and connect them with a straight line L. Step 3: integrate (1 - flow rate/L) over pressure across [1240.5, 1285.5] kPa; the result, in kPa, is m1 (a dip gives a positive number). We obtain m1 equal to -4.3 kPa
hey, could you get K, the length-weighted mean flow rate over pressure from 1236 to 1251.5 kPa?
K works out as 357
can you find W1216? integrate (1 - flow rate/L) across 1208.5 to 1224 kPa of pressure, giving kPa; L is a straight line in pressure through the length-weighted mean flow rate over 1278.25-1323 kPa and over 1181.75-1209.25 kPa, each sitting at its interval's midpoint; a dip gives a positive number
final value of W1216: 1.06 kPa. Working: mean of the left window 368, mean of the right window 366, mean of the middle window 343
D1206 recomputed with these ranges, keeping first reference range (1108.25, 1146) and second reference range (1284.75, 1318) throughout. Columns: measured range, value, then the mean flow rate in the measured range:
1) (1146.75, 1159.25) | -0.1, 366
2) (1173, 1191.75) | -2.3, 410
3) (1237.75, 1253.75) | 0.2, 361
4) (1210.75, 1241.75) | 0.8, 357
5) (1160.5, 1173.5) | -1.2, 399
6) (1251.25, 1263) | -0.7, 389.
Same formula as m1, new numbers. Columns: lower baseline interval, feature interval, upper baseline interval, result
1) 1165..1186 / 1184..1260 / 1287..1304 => 6.55 kPa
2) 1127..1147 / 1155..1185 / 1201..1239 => -3.35 kPa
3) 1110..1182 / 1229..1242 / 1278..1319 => 0.36 kPa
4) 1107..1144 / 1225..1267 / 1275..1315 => -1.36 kPa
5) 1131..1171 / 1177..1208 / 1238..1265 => -0.37 kPa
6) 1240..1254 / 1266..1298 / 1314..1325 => -4.01 kPa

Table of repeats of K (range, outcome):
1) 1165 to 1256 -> 372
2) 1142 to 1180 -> 388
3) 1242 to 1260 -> 373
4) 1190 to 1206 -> 357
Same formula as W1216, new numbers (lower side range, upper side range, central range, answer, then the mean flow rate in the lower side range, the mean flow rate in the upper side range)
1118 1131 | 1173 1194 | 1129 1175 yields 1.9 kPa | 383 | 404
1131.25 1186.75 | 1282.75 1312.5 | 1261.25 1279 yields -3.0 kPa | 385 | 372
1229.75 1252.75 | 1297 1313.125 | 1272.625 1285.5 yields -1.0 kPa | 364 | 363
